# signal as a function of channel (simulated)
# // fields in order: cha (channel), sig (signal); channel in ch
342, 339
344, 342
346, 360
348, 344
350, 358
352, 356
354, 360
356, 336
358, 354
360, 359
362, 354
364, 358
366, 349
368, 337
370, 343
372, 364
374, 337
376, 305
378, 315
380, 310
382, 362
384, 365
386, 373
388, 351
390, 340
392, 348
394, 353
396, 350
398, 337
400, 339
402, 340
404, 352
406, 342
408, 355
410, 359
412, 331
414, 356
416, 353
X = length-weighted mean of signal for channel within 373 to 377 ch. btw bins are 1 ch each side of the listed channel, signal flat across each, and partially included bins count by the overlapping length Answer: 321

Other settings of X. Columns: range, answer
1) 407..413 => 348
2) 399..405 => 344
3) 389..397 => 348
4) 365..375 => 346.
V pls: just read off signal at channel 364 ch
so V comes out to 358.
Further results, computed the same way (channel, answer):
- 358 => 354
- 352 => 356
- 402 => 340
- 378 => 315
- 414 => 356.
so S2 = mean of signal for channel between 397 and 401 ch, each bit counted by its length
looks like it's 338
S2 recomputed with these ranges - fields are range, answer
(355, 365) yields 352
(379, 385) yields 346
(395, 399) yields 344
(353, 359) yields 350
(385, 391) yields 355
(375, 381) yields 310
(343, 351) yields 351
